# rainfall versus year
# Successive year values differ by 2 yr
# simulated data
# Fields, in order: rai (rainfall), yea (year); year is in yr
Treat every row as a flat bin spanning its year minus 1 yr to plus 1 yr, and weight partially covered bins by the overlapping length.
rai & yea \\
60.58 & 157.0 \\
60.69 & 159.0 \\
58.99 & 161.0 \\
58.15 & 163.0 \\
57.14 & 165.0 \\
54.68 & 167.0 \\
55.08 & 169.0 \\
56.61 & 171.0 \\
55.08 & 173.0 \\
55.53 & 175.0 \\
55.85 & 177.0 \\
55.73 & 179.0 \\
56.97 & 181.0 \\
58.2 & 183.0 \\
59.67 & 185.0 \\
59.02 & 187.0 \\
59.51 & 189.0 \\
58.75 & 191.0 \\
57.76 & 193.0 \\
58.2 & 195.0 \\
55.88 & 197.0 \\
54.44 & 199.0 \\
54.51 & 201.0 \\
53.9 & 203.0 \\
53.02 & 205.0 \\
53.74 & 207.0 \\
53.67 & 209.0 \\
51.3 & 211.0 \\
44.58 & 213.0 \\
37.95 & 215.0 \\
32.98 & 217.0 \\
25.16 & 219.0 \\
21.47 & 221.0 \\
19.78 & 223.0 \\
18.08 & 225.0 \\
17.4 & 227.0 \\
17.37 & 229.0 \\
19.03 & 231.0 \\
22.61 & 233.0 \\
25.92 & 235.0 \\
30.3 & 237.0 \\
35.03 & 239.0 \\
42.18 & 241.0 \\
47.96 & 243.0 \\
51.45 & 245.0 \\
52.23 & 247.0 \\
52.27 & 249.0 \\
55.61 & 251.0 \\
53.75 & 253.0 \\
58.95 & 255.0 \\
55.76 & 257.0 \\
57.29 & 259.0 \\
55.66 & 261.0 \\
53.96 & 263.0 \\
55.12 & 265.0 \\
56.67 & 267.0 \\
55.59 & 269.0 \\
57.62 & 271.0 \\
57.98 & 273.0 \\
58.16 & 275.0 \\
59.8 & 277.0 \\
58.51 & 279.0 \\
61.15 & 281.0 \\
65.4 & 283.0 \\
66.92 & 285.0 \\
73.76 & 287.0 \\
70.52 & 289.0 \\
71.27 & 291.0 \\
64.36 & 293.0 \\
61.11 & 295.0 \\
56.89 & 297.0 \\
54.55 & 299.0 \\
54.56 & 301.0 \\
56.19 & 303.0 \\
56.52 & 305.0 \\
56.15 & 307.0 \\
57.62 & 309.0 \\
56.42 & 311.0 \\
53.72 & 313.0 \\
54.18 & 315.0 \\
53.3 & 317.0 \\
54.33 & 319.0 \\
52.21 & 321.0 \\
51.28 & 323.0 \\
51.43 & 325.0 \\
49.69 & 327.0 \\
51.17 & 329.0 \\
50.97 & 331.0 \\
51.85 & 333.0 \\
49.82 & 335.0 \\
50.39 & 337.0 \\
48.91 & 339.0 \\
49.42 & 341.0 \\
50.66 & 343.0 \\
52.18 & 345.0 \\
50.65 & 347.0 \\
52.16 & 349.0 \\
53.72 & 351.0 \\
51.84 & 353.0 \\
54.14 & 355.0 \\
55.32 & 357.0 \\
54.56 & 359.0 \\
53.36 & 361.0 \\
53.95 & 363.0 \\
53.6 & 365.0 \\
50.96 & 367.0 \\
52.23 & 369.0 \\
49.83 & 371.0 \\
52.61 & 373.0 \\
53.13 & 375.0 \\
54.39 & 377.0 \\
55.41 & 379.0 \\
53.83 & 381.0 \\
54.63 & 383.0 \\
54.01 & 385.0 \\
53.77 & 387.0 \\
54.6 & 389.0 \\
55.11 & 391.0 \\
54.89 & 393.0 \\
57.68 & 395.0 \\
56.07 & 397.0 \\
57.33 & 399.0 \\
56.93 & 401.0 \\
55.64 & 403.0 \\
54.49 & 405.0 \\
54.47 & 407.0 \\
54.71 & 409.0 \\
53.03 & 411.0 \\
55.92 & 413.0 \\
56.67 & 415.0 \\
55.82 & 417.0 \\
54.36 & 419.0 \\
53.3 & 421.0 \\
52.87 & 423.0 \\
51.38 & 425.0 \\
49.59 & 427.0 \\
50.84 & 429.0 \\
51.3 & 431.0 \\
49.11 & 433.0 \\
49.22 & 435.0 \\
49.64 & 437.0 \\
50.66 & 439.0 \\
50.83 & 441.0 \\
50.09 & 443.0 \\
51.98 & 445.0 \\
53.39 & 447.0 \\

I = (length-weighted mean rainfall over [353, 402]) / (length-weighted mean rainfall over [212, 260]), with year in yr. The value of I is 1.45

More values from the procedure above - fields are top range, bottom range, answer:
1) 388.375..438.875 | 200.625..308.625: 1.09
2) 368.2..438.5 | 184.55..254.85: 1.24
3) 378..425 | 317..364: 1.06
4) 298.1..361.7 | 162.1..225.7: 1.05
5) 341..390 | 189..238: 1.34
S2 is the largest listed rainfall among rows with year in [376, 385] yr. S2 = 55.41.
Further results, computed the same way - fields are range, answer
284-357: 73.76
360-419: 57.68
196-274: 58.95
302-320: 57.62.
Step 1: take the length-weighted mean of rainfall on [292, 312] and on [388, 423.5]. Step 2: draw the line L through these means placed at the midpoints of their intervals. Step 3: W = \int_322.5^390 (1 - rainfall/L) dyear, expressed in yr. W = 4.7 yr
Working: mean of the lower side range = 57.4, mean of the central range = 52.4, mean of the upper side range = 55.2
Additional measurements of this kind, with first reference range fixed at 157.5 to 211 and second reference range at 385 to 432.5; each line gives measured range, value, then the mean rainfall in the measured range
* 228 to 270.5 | 7.8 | 45.6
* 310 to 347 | 2.3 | 51.7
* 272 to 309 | -3.8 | 61.2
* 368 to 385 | 0.4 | 53.3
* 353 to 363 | 0.1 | 54.1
